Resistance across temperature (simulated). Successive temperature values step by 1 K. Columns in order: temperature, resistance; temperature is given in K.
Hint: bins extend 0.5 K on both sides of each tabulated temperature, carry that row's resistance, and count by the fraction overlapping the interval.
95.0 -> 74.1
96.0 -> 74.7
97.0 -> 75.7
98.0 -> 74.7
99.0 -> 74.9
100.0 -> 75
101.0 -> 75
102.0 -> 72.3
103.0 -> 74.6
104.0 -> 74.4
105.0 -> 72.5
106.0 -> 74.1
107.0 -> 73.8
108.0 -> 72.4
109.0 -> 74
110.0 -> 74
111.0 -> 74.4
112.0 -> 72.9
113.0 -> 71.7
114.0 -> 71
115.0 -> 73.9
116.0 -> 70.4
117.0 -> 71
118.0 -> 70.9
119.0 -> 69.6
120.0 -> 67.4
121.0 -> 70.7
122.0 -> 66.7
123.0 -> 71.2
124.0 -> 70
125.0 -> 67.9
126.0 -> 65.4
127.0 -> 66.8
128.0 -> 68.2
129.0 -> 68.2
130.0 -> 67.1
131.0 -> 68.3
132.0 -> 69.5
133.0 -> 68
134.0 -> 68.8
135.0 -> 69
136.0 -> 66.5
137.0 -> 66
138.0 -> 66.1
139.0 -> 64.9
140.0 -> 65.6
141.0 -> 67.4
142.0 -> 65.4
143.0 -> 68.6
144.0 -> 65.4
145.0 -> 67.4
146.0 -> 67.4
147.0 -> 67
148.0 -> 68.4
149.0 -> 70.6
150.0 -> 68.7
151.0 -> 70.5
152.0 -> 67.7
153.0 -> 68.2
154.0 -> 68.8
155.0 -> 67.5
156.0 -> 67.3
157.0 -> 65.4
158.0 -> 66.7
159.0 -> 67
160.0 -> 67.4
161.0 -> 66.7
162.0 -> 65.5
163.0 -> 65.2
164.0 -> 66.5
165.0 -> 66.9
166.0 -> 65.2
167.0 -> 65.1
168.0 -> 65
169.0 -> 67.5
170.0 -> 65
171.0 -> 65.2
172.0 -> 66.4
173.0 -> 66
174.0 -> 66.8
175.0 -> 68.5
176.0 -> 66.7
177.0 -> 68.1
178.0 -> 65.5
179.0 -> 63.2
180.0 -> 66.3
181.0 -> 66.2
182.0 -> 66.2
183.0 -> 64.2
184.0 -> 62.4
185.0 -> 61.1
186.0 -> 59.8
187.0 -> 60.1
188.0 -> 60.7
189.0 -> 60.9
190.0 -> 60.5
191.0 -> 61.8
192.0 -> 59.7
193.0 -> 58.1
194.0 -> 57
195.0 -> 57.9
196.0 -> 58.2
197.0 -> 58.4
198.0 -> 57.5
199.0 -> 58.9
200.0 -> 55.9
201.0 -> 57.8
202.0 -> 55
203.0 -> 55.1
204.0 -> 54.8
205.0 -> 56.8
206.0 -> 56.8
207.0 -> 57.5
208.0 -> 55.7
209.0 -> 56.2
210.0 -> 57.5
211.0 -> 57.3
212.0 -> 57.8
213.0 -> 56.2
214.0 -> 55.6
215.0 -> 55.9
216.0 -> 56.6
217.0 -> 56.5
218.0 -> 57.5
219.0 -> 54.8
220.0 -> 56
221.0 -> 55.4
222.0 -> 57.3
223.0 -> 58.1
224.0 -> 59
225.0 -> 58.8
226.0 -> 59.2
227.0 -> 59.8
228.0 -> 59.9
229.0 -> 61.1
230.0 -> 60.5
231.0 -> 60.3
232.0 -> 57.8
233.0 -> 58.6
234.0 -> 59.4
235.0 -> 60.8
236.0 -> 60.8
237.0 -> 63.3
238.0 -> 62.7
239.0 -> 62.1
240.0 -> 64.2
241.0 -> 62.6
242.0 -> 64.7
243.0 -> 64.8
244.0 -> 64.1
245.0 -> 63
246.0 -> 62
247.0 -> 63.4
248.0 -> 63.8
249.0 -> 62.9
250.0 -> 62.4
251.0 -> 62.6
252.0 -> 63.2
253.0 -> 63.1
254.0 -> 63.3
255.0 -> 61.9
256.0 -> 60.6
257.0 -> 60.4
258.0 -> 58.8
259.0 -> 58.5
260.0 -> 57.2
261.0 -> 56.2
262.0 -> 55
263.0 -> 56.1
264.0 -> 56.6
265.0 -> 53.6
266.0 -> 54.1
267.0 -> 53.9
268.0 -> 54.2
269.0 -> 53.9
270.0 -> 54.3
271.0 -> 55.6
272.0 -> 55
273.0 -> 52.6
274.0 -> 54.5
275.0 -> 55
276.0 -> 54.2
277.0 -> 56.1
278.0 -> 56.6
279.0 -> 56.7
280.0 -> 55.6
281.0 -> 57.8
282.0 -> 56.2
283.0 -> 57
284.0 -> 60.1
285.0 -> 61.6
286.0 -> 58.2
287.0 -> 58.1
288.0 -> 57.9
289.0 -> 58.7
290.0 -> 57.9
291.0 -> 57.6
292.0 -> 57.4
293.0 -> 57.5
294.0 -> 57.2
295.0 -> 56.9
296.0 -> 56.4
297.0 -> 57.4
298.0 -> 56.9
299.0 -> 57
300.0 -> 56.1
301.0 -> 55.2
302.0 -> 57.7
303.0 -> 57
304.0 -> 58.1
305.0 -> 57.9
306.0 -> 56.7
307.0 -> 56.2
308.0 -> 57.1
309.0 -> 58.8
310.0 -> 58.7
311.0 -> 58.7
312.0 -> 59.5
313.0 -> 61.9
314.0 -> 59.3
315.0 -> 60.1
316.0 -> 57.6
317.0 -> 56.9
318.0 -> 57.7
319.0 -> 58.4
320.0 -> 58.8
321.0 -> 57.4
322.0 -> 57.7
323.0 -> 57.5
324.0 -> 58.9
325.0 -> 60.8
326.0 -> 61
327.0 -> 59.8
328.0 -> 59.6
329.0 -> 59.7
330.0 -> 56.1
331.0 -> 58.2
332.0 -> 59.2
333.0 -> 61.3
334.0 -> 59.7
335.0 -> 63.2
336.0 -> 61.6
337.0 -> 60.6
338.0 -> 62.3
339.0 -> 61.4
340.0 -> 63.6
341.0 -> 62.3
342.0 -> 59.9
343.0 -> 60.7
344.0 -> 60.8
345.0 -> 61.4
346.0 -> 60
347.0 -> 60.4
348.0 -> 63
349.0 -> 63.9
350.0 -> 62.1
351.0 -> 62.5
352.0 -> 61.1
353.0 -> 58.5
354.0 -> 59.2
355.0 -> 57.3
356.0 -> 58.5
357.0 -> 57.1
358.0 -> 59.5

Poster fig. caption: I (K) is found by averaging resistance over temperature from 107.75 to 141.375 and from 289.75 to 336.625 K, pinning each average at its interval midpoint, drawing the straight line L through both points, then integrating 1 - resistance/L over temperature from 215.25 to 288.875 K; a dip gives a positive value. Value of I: 3.7 K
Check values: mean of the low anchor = 69.3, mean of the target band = 58.8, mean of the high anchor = 58.4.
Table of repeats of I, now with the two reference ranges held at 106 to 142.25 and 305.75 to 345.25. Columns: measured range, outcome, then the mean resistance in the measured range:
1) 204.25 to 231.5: 3.1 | 57.5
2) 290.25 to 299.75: 0.6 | 57.1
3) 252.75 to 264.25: 0.7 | 58.9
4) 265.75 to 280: 1.7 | 54.8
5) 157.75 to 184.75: 0.5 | 65.9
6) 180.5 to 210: 3.1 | 59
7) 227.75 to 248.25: 0.6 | 61.9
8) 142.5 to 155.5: 0.0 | 68.2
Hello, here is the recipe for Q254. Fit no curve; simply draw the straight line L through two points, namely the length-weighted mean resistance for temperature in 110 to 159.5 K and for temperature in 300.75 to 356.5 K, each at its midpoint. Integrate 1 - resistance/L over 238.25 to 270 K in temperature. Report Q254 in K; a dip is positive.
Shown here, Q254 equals 1.5 K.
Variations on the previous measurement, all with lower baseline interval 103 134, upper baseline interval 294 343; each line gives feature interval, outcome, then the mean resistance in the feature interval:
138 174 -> 0.82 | 66.8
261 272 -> 1.26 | 54.8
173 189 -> 0.62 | 64.3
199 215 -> 2.18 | 56.5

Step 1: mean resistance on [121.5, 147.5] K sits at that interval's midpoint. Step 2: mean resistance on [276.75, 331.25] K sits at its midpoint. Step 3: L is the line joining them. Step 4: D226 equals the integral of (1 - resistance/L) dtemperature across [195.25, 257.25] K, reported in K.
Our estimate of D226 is 2.8 K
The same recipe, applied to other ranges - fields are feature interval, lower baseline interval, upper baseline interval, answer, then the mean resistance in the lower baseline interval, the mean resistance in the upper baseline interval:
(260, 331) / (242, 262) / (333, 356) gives 4.8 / 61.6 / 61.1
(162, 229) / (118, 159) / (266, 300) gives 3.1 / 67.8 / 56.5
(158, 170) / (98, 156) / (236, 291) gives 0.1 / 69.7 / 58.9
